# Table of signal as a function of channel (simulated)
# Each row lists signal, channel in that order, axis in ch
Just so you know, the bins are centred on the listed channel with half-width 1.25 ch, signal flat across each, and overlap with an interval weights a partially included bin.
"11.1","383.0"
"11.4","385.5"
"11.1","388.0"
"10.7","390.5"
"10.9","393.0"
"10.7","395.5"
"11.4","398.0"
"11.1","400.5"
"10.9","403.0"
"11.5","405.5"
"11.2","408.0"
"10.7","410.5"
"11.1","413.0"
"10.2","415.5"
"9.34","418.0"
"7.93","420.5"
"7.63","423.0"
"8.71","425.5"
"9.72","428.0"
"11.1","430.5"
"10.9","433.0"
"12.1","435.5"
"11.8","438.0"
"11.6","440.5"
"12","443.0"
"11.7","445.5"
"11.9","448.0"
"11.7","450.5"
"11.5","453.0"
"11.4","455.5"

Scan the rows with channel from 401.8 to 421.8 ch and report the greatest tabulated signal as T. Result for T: 11.5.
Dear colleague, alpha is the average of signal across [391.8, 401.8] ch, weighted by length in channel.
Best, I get 11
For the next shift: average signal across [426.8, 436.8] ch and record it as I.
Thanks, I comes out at 11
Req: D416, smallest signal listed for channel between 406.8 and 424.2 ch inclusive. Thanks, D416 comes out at 7.63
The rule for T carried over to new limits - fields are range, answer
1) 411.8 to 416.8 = 11.1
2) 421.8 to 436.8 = 12.1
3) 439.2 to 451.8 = 12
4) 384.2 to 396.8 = 11.4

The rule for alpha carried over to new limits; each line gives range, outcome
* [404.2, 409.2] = 11.3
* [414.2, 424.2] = 8.79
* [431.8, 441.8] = 11.6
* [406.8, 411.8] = 10.9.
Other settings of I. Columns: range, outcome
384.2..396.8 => 11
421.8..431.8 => 9.31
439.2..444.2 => 11.8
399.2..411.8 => 11.1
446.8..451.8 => 11.8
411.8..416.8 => 10.6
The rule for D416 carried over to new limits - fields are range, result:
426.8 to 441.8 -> 9.72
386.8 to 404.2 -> 10.7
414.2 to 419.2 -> 9.34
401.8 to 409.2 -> 10.9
